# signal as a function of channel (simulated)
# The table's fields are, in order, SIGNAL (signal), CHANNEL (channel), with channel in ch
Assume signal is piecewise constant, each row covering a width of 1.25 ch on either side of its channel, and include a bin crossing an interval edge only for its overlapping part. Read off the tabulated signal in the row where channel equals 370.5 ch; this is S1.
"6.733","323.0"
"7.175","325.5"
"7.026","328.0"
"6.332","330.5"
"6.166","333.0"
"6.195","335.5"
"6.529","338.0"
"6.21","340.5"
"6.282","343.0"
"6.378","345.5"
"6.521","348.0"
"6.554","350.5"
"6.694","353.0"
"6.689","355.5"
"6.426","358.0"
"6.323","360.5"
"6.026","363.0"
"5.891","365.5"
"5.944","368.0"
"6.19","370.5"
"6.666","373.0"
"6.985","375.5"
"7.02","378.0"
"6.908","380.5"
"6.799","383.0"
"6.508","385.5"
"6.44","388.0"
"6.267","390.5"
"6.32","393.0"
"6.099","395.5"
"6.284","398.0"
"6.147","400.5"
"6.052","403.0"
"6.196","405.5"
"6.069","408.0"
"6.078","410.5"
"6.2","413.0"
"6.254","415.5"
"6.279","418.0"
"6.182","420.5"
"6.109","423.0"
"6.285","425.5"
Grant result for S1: 6.19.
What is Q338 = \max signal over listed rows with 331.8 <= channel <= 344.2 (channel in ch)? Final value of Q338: 6.529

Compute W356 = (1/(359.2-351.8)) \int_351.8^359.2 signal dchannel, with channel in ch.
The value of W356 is 6.6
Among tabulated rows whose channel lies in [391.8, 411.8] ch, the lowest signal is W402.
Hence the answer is 6.052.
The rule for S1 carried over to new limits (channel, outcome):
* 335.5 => 6.195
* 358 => 6.426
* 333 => 6.166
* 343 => 6.282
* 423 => 6.109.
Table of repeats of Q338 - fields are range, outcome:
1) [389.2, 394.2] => 6.32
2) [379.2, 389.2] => 6.908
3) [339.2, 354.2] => 6.694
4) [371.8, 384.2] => 7.02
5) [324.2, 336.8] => 7.175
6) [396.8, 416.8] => 6.284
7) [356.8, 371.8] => 6.426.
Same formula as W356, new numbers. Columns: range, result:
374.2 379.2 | 7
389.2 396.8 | 6.23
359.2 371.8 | 6.08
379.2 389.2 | 6.67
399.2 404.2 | 6.1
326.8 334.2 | 6.51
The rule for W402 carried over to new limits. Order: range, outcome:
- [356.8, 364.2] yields 6.026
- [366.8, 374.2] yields 5.944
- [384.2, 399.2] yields 6.099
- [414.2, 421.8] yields 6.182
